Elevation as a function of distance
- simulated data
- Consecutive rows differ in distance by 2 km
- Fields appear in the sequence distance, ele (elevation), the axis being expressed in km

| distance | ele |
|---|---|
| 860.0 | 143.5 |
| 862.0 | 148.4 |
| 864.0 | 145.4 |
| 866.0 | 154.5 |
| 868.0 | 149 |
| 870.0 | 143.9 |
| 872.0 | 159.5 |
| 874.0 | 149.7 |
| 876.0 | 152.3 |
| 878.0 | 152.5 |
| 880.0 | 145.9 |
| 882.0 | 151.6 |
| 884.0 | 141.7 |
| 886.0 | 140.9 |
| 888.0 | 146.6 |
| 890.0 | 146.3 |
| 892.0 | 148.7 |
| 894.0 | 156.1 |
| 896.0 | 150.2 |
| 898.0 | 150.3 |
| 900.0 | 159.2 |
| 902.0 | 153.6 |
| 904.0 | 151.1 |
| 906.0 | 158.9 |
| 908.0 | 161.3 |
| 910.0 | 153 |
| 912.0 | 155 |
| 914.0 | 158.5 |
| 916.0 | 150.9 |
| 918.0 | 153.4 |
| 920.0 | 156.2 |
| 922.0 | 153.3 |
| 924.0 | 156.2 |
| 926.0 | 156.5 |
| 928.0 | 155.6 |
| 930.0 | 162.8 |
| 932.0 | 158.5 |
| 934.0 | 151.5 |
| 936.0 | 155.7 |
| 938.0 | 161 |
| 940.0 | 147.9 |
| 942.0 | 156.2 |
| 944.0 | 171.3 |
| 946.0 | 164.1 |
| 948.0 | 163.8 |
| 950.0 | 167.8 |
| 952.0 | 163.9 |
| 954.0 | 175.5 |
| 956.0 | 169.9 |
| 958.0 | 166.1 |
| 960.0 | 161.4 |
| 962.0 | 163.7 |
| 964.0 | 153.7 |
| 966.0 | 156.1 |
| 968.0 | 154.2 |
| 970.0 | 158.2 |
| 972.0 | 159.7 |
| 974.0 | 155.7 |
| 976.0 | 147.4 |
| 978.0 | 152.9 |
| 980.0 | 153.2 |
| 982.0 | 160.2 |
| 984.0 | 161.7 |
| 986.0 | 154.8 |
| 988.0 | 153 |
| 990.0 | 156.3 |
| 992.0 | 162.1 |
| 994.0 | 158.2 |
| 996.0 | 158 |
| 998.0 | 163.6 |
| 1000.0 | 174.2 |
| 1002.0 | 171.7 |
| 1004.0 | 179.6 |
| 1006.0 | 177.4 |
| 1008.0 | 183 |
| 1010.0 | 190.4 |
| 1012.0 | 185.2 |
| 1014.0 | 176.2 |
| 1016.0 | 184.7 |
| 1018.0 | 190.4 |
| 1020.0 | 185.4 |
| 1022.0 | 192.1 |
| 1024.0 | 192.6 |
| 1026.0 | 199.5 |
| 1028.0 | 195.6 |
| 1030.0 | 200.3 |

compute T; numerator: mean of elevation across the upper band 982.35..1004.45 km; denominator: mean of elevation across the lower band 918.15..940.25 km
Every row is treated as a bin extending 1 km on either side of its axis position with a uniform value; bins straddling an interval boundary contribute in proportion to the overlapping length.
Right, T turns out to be 1.04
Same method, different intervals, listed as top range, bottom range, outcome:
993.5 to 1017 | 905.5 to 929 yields 1.13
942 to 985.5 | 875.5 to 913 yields 1.06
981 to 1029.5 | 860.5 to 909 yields 1.16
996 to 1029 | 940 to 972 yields 1.13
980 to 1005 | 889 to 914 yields 1.06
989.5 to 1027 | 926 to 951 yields 1.12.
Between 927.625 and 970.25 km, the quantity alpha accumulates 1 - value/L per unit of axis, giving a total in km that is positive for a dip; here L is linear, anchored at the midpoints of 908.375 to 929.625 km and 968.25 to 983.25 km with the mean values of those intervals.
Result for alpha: -1.55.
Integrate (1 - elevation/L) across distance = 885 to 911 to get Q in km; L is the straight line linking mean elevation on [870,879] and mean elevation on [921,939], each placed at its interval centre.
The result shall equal 0.4 km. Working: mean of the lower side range 152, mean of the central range 152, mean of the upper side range 157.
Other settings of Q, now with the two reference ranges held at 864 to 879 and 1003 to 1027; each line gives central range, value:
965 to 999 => 4.1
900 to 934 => 1.3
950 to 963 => 0.4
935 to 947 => 0.6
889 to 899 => 0.4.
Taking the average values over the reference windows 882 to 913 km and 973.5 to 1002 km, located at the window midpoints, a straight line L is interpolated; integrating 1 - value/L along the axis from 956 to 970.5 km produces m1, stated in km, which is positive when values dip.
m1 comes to -0.3 km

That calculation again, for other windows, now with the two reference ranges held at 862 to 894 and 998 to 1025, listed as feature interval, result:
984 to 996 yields 1.3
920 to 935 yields 0.5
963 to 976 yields 1.2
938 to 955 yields 0.3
